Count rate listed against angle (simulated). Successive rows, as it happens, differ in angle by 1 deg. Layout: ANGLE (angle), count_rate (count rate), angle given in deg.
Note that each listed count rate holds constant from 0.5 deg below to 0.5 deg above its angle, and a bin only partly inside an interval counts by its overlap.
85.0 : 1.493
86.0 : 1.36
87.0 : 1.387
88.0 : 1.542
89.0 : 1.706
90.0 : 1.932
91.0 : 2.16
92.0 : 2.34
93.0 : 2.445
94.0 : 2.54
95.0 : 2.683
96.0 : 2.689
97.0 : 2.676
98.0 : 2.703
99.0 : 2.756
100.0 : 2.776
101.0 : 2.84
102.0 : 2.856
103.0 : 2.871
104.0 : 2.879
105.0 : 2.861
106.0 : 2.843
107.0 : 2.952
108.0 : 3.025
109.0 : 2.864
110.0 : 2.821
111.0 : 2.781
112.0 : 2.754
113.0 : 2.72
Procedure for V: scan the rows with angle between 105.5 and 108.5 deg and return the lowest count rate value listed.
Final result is 2.843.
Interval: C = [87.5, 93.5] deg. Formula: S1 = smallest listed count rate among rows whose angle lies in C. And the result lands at 1.542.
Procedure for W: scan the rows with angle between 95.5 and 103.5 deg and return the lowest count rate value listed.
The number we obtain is 2.676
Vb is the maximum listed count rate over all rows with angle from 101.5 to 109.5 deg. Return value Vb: 3.025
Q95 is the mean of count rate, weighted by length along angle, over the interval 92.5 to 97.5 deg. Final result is 2.61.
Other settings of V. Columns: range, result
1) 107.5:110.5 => 2.821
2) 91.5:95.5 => 2.34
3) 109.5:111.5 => 2.781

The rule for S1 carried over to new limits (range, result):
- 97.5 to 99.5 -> 2.703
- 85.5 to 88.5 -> 1.36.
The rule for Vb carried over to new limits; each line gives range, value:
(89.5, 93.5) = 2.445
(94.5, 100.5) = 2.776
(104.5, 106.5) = 2.861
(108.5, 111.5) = 2.864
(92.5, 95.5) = 2.683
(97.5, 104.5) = 2.879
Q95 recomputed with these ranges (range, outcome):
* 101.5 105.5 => 2.87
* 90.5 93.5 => 2.31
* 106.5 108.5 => 2.99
